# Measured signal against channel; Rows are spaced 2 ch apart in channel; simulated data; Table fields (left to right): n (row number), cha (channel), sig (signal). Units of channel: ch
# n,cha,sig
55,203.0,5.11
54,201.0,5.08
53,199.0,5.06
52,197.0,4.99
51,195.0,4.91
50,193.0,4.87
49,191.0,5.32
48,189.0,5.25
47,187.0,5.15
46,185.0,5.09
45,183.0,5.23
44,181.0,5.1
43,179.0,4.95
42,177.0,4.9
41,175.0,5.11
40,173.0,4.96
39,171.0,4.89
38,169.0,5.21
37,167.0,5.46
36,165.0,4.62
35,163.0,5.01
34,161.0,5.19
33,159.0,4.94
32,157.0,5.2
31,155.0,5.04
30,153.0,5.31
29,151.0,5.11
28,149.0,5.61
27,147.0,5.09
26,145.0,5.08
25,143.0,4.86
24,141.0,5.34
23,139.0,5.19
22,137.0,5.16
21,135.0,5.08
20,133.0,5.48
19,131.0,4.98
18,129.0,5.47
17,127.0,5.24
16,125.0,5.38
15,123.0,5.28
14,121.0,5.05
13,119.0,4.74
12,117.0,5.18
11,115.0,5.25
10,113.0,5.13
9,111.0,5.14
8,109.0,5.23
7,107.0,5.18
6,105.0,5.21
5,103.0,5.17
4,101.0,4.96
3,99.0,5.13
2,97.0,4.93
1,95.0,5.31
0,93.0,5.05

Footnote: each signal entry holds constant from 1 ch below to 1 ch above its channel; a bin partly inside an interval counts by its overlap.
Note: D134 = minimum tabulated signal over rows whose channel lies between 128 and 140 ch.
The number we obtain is 4.98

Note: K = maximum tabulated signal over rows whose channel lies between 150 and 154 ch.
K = 5.31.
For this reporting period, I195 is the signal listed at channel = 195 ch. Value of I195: 4.91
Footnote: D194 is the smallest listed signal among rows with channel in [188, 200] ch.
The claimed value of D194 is 4.87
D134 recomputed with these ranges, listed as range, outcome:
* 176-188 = 4.9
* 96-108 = 4.93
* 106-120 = 4.74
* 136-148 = 4.86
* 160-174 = 4.62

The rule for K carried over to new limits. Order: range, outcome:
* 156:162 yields 5.2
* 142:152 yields 5.61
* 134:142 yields 5.34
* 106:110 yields 5.23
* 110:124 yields 5.28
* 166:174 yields 5.46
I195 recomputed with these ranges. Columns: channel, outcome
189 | 5.25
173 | 4.96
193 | 4.87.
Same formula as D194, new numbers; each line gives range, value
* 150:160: 4.94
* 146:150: 5.09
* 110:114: 5.13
